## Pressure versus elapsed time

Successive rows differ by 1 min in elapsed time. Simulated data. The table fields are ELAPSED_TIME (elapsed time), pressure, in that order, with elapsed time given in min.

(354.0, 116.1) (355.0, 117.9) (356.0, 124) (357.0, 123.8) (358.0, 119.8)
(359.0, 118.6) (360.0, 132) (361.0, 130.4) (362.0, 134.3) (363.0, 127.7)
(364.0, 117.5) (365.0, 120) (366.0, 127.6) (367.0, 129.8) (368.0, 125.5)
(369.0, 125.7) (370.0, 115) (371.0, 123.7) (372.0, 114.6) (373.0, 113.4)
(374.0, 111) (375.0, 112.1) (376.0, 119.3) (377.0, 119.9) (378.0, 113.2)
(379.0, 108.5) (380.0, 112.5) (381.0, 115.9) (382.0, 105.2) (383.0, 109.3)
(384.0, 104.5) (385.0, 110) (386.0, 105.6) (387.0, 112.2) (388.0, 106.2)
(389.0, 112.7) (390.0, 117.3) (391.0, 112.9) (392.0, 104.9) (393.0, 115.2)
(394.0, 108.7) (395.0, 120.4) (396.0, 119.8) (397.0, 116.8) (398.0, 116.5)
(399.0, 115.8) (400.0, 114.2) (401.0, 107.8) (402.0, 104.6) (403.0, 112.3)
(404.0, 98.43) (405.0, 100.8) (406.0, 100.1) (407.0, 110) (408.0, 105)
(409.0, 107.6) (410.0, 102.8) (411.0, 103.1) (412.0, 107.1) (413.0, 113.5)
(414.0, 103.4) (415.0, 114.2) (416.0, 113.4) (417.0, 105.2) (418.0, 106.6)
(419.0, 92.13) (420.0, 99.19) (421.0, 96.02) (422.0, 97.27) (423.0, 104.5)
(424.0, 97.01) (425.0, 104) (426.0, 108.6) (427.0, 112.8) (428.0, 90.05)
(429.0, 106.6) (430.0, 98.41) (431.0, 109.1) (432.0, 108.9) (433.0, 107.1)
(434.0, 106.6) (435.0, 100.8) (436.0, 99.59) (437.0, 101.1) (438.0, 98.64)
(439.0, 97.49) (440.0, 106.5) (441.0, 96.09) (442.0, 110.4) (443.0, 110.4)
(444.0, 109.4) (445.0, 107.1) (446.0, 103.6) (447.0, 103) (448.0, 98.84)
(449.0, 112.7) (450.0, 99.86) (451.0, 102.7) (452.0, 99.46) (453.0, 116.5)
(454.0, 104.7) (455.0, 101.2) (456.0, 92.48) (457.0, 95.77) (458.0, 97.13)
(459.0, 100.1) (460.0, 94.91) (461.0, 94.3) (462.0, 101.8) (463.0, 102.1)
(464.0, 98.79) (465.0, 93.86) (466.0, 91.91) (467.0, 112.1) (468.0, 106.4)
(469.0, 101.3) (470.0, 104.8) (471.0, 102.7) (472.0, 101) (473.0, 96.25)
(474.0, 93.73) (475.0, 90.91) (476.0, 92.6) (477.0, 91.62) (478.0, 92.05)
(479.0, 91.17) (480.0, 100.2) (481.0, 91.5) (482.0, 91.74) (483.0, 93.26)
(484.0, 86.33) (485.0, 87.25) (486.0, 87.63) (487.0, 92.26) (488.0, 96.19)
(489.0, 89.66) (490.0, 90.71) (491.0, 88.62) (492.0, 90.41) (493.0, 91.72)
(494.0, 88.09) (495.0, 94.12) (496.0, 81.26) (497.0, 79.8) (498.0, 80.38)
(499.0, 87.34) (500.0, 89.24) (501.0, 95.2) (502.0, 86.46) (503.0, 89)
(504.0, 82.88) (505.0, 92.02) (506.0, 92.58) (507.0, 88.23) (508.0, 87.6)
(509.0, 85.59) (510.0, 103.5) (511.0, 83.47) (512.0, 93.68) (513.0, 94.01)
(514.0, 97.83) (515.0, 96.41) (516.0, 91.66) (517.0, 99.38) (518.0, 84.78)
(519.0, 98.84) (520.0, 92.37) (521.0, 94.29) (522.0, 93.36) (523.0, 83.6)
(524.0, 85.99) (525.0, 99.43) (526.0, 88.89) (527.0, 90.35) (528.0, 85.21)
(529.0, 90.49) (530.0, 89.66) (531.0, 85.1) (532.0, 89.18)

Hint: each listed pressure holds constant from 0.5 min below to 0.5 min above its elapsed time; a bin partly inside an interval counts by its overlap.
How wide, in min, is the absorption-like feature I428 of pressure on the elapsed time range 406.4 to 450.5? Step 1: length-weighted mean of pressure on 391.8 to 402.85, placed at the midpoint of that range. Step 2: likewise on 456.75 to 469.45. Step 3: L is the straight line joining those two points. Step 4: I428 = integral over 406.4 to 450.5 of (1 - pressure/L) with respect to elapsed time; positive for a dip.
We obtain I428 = 1.0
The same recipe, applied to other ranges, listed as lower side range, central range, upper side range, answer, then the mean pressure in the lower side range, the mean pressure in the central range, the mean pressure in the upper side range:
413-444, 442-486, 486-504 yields -1.5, 104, 99.1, 88.7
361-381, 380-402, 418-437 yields 0.3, 120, 112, 102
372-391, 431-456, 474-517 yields -1.0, 112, 104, 90.5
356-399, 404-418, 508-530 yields 0.6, 117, 106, 91.9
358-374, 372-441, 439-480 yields 3.6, 123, 108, 101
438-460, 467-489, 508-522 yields 0.8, 103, 95.1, 93.3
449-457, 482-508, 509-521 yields 2.1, 103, 88.9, 93.8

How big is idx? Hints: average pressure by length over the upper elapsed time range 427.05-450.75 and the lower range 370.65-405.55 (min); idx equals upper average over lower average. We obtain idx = 0.93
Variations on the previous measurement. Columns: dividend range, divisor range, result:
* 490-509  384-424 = 0.82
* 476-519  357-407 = 0.79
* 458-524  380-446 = 0.87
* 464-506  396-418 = 0.85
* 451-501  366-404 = 0.83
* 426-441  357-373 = 0.83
